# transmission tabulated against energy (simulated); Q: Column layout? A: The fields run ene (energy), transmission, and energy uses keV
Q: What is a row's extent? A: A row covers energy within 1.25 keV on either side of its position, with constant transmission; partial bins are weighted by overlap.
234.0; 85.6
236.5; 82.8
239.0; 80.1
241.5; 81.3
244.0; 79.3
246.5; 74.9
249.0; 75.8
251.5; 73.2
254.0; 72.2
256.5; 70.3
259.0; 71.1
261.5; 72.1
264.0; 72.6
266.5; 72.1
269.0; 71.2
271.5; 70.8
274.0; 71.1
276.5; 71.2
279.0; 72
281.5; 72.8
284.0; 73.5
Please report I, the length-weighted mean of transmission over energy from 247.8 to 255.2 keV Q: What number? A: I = 73.7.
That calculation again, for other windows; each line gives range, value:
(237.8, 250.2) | 78.3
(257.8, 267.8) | 72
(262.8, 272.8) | 71.7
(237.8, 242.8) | 80.7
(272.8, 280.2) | 71.4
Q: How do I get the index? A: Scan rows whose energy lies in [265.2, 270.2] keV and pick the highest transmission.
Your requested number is 72.1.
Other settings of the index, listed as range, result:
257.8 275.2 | 72.6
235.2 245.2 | 82.8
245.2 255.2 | 75.8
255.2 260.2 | 71.1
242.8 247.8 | 79.3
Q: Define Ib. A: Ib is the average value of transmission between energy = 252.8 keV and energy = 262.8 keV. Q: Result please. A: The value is 71.4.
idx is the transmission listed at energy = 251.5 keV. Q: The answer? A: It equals 73.2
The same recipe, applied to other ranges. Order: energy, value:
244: 79.3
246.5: 74.9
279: 72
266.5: 72.1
